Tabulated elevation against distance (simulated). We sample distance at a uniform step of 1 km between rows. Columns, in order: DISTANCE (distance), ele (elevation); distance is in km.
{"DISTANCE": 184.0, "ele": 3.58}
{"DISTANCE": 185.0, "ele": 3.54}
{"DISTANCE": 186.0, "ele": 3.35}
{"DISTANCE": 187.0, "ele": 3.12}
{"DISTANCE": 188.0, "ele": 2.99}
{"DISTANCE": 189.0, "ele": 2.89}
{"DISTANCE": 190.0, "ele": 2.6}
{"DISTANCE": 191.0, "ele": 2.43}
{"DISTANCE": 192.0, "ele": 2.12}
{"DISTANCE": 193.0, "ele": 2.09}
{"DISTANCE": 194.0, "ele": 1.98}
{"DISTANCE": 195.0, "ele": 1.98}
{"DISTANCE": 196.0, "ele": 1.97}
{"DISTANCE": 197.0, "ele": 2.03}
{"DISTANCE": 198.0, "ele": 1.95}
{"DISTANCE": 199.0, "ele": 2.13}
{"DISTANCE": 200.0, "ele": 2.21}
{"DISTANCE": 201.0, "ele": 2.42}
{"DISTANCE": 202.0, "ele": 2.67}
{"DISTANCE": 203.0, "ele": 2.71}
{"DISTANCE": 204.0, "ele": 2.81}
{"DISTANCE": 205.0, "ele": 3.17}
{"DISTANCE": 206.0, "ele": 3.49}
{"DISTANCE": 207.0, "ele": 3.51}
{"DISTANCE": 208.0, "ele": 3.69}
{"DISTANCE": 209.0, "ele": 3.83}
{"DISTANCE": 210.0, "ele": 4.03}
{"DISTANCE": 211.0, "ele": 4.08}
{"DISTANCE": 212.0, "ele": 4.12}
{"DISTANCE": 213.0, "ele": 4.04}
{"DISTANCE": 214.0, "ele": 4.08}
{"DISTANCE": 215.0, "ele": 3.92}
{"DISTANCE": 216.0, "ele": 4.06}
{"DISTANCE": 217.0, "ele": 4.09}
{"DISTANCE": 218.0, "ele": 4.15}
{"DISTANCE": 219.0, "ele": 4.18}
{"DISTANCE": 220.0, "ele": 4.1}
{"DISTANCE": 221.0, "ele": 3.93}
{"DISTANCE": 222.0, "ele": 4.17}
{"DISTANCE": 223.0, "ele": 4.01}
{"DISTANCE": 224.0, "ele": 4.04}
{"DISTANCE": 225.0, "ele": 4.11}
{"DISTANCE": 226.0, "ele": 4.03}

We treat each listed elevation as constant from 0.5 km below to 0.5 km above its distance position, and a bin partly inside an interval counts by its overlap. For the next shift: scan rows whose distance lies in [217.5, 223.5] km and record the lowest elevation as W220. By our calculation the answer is 3.93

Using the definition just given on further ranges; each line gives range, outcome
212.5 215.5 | 3.92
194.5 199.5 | 1.95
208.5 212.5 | 3.83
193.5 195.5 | 1.98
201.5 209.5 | 2.67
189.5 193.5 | 2.09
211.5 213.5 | 4.04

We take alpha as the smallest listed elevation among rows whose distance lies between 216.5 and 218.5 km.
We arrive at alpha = 4.09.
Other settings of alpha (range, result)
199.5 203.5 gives 2.21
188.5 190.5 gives 2.6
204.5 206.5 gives 3.17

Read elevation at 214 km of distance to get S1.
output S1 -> 4.08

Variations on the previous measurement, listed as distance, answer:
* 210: 4.03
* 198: 1.95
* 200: 2.21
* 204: 2.81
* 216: 4.06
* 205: 3.17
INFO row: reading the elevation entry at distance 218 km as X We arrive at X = 4.15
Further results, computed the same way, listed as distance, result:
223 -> 4.01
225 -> 4.11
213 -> 4.04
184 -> 3.58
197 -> 2.03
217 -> 4.09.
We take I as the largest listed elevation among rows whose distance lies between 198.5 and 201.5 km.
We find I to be 2.42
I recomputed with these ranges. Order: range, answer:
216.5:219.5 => 4.18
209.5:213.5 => 4.12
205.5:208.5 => 3.69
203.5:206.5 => 3.49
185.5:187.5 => 3.35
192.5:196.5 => 2.09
